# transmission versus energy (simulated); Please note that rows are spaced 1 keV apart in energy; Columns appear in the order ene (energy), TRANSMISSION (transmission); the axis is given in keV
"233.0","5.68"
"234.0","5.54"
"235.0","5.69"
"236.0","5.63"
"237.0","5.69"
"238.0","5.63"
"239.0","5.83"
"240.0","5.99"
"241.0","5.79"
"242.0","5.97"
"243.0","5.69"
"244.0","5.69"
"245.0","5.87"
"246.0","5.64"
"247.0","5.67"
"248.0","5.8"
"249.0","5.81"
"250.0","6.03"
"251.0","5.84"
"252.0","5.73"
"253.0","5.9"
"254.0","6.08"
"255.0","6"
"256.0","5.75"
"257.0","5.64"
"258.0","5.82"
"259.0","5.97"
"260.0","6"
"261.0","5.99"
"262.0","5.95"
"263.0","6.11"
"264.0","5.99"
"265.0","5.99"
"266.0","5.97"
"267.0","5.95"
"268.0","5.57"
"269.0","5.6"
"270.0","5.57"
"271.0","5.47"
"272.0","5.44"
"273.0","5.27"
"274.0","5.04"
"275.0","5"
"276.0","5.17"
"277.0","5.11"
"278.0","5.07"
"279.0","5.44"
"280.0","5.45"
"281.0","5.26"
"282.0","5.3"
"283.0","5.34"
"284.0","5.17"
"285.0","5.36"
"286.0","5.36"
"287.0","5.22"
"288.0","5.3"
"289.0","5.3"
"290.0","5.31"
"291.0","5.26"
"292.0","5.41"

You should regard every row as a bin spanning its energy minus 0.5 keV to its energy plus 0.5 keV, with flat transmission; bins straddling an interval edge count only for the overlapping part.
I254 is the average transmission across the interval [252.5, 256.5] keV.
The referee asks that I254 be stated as 5.93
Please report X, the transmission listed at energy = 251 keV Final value 5.84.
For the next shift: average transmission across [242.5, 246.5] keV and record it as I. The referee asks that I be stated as 5.72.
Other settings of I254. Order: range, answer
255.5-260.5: 5.84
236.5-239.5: 5.72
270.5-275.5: 5.24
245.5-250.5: 5.79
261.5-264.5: 6.02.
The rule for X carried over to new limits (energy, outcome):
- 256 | 5.75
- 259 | 5.97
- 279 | 5.44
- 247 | 5.67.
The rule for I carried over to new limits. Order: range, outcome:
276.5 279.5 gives 5.21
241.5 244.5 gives 5.78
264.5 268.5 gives 5.87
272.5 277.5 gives 5.12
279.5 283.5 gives 5.34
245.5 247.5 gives 5.65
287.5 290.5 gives 5.3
